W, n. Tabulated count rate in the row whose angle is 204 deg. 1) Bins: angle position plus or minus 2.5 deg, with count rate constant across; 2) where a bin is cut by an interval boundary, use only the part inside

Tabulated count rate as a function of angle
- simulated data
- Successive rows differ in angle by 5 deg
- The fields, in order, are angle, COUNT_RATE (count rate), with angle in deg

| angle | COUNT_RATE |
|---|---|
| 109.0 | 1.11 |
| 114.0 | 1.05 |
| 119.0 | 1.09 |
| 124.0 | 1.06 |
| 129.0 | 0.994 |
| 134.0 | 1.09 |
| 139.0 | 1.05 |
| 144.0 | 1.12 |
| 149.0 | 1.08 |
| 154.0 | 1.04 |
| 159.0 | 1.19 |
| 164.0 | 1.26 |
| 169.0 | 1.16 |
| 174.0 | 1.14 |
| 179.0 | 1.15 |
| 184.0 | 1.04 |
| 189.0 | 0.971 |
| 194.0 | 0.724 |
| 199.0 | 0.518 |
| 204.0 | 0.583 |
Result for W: 0.583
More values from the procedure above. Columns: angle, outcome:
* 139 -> 1.05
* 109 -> 1.11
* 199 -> 0.518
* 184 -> 1.04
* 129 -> 0.994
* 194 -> 0.724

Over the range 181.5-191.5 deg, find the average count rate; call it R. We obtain 1.01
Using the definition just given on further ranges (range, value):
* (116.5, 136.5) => 1.06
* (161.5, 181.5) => 1.18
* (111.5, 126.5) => 1.07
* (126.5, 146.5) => 1.06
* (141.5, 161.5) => 1.11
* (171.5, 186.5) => 1.11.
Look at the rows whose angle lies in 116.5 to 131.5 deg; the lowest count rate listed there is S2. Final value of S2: 0.994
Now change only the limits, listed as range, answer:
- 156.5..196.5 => 0.724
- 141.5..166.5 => 1.04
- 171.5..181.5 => 1.14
